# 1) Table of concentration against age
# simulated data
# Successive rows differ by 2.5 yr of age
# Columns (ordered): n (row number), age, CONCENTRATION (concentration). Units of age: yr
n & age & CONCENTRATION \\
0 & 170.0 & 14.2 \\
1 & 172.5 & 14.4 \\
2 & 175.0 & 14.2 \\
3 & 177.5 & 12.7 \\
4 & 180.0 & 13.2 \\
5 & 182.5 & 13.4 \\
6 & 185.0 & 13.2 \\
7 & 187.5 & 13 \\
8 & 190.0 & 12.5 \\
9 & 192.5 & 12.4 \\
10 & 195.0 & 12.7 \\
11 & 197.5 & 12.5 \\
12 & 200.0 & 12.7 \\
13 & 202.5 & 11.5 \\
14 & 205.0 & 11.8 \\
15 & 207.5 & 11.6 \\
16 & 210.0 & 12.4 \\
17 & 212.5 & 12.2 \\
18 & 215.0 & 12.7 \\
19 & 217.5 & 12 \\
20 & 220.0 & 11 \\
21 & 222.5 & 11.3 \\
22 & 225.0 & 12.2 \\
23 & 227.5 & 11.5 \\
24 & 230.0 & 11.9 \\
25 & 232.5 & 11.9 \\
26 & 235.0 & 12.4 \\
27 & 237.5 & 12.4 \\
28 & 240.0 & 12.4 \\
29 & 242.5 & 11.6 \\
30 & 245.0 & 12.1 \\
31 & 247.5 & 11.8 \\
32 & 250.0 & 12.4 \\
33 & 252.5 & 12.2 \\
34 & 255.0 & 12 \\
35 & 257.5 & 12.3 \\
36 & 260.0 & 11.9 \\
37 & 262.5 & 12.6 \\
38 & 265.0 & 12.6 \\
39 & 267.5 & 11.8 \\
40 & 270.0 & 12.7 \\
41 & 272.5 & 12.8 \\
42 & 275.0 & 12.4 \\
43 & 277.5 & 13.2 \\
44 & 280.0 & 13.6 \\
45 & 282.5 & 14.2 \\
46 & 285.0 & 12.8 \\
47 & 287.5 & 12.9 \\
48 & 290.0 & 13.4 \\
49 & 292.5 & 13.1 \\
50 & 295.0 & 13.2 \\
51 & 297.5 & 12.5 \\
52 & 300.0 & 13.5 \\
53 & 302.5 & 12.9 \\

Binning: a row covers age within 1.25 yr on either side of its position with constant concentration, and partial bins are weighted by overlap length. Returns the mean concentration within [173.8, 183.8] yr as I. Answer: 13.4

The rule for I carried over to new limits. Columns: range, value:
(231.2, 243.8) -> 12.1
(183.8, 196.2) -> 12.8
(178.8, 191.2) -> 13.1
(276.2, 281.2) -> 13.4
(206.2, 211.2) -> 12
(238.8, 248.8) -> 12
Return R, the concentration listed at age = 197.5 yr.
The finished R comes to 12.5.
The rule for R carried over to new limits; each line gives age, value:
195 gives 12.7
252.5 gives 12.2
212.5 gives 12.2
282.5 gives 14.2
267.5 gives 11.8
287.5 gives 12.9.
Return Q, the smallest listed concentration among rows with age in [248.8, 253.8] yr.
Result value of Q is 12.2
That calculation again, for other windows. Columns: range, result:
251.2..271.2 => 11.8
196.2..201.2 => 12.5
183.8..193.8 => 12.4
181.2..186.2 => 13.2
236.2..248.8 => 11.6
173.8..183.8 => 12.7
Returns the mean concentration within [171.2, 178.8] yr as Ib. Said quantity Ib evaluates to 13.8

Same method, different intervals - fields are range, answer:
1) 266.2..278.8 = 12.6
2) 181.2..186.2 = 13.3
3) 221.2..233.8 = 11.8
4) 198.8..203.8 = 12.1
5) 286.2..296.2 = 13.1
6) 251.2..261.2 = 12.1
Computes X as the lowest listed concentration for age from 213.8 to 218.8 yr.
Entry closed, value 12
